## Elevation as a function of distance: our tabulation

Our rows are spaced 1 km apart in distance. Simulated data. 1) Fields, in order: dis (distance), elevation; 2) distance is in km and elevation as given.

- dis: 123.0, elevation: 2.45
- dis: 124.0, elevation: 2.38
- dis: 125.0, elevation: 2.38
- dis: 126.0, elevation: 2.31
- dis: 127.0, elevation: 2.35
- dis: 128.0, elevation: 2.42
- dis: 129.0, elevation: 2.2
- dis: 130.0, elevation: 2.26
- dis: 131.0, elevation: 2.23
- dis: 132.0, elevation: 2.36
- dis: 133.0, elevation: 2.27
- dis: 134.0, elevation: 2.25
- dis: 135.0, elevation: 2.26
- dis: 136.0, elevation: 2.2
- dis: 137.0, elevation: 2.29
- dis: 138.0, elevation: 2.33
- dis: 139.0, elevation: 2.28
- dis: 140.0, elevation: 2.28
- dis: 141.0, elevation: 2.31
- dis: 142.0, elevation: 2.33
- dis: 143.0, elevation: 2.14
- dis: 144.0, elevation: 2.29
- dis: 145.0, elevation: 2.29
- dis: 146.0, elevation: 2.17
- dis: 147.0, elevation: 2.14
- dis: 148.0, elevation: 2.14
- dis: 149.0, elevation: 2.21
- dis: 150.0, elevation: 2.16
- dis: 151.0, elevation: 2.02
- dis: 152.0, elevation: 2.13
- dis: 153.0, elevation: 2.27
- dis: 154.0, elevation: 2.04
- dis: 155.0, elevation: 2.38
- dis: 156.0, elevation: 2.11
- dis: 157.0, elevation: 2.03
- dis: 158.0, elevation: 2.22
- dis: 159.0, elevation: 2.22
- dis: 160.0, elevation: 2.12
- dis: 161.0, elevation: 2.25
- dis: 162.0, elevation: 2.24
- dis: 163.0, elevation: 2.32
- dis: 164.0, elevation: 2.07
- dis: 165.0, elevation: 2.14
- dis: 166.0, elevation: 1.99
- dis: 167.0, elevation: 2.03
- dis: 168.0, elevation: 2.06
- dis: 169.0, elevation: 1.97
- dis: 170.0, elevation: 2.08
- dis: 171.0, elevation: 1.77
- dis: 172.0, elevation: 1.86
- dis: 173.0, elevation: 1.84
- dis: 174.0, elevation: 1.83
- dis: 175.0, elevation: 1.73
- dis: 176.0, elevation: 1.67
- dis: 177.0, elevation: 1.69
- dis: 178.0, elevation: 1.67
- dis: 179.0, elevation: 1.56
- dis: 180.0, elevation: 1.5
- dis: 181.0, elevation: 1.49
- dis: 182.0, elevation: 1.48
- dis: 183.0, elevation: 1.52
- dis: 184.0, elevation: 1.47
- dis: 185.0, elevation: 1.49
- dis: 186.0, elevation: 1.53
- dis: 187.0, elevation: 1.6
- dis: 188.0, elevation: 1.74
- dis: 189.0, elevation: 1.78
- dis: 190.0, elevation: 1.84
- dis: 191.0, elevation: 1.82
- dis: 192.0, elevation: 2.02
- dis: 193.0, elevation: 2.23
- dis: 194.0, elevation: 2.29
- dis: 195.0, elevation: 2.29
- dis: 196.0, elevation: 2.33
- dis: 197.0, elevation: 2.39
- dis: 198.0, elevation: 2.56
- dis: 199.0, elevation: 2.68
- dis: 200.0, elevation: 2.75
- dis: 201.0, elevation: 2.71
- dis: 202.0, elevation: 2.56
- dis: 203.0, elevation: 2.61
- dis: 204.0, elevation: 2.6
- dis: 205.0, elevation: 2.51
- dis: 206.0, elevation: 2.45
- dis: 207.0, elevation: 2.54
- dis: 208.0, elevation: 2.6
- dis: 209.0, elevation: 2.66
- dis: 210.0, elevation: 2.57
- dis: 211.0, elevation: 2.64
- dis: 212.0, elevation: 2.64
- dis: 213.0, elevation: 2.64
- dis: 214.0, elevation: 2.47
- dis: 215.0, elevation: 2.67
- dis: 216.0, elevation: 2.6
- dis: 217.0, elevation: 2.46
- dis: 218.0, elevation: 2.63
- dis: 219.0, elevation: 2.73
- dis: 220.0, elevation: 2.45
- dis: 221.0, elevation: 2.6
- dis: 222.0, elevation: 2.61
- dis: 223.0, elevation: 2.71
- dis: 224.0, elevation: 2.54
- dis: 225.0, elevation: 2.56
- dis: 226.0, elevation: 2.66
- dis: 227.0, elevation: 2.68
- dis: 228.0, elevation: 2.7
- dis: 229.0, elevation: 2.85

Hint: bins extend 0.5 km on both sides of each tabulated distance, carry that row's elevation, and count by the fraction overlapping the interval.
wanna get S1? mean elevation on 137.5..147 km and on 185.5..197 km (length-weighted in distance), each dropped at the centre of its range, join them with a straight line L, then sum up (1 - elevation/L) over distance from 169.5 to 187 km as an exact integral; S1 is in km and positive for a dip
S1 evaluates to 3.37 km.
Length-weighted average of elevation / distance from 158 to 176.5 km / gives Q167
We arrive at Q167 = 2.02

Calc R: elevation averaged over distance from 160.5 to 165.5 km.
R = 2.2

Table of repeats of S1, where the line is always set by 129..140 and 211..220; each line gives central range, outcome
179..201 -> 4.8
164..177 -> 2.7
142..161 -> 1.3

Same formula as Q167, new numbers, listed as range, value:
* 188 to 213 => 2.41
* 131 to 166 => 2.21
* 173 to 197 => 1.78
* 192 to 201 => 2.43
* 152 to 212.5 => 2.1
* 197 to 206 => 2.6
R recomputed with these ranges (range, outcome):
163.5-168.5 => 2.06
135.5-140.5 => 2.28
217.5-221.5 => 2.6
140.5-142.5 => 2.32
